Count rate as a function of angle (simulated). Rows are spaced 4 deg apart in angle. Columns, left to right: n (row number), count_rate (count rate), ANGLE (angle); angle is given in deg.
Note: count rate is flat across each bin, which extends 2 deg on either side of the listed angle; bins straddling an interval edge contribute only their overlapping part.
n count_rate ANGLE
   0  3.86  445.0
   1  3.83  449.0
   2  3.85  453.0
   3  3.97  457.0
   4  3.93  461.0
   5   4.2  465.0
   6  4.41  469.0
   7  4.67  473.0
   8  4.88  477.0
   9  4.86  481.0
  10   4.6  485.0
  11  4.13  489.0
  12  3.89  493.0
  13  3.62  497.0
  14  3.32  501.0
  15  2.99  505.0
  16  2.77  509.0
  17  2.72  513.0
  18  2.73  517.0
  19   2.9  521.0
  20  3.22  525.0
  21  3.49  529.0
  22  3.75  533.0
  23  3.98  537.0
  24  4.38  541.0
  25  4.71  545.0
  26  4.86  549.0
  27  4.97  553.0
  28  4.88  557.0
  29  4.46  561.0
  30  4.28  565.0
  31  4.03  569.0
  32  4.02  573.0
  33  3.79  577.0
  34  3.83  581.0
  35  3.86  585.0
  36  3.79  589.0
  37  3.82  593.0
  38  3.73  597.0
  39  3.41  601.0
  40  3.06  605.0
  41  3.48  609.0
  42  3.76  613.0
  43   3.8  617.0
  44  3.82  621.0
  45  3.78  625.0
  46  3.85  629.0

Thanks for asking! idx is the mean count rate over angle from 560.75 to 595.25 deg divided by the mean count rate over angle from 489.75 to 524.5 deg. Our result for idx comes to 1.25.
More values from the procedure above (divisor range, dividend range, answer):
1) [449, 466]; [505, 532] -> 0.76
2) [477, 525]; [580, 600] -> 1.07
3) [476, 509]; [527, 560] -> 1.11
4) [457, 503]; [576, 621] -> 0.87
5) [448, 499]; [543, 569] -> 1.10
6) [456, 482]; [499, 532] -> 0.69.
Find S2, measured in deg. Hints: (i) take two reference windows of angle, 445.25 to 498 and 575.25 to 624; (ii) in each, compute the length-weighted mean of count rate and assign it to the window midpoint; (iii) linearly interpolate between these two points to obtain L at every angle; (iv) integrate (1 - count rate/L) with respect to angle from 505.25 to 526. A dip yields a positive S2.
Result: 6.0 deg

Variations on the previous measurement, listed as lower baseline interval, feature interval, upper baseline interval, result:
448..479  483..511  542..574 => 4.6 deg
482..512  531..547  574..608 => -2.5 deg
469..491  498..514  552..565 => 5.6 deg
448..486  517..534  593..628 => 3.3 deg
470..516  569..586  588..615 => -1.2 deg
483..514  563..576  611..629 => -1.4 deg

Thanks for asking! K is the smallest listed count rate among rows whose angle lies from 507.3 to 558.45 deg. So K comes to 2.72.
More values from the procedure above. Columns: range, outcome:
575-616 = 3.06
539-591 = 3.79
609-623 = 3.48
